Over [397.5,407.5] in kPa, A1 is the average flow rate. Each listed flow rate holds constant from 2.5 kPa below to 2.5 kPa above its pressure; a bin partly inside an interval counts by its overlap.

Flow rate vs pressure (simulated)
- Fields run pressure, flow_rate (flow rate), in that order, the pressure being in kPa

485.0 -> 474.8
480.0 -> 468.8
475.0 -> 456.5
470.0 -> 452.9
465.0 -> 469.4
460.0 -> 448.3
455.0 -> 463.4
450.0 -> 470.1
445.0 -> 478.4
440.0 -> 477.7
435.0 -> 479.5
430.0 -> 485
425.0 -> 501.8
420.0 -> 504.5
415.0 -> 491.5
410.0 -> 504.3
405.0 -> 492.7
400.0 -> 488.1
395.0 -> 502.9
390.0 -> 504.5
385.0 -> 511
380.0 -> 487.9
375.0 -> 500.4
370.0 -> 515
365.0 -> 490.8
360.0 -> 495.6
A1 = 490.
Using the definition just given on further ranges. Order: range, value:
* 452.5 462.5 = 456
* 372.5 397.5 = 501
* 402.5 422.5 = 498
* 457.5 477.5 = 457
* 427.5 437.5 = 482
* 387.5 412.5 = 498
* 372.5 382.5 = 494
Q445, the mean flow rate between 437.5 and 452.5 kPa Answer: 475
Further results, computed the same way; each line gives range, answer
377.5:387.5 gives 499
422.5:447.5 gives 484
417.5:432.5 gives 497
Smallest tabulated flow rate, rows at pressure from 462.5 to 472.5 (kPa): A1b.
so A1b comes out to 452.9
